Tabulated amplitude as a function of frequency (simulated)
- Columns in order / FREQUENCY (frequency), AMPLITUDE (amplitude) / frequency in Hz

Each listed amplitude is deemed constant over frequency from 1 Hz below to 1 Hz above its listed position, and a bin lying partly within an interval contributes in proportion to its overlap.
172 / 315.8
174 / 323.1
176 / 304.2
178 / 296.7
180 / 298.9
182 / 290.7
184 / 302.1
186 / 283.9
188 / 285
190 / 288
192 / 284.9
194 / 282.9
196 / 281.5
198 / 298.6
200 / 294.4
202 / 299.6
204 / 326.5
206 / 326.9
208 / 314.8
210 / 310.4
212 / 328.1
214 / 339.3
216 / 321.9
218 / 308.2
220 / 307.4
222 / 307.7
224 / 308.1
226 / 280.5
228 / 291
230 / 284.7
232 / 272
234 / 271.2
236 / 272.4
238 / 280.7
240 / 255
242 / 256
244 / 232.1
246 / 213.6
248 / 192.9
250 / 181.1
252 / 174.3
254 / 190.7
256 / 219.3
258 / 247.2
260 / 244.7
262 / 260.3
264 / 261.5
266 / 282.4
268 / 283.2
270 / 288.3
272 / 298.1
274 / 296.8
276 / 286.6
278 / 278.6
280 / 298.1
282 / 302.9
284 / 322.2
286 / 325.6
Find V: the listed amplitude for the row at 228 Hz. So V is 291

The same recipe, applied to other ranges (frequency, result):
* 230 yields 284.7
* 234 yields 271.2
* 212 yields 328.1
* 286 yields 325.6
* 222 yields 307.7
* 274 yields 296.8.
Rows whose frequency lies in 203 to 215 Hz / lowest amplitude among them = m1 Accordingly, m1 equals 310.4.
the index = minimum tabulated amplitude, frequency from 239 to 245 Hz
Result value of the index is 232.1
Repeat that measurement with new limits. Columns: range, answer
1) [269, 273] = 288.3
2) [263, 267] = 261.5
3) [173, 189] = 283.9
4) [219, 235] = 271.2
